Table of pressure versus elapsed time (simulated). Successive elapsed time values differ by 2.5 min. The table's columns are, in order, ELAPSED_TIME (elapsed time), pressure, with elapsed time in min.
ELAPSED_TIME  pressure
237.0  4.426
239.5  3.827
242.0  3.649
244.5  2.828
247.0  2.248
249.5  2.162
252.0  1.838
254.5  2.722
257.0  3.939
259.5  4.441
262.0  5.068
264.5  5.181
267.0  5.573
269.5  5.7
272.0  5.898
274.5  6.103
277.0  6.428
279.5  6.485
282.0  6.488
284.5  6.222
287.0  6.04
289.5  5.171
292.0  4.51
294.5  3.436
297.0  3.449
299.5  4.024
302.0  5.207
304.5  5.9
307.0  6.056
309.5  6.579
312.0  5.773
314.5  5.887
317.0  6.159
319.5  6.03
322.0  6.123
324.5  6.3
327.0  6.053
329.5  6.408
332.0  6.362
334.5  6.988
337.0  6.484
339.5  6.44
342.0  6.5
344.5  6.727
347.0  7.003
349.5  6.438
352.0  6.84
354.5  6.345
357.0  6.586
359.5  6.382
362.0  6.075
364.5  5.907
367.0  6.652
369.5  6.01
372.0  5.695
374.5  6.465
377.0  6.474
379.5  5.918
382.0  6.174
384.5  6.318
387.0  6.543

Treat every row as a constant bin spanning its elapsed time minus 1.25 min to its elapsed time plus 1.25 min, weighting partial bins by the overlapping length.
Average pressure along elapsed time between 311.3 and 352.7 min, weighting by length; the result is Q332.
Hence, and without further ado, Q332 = 6.39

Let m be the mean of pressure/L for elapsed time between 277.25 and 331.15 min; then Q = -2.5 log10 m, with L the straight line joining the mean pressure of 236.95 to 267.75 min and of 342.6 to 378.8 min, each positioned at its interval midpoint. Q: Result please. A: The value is -0.148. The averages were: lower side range 3.63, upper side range 6.39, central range 5.65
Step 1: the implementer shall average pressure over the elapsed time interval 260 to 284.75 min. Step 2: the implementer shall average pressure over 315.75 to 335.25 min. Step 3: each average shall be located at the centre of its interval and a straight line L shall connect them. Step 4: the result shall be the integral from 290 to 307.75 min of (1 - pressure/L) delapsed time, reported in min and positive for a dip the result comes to 4.2 min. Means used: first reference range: 5.86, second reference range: 6.29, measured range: 4.64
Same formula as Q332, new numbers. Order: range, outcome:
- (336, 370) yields 6.47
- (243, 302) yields 4.62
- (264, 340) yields 5.79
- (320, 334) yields 6.28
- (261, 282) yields 5.85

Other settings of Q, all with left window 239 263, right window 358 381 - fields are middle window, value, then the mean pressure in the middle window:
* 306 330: -0.24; 6.13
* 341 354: -0.19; 6.68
